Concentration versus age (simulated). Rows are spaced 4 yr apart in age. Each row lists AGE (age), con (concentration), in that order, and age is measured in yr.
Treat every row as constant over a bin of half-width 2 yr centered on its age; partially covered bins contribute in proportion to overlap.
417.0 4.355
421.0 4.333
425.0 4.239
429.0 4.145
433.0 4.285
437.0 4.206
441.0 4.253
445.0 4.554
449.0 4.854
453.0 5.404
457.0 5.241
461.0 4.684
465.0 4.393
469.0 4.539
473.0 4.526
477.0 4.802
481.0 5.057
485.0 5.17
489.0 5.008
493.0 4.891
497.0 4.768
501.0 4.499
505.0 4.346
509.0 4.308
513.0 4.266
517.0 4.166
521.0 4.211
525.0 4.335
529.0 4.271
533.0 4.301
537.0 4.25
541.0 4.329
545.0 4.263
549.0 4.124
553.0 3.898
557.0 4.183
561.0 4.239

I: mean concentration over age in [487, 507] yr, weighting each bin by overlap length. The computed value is 4.7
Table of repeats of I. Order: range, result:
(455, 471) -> 4.71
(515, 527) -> 4.24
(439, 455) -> 4.77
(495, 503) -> 4.63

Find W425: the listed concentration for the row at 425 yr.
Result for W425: 4.239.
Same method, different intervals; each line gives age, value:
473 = 4.526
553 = 3.898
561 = 4.239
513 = 4.266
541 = 4.329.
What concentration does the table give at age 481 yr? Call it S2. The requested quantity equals 5.057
